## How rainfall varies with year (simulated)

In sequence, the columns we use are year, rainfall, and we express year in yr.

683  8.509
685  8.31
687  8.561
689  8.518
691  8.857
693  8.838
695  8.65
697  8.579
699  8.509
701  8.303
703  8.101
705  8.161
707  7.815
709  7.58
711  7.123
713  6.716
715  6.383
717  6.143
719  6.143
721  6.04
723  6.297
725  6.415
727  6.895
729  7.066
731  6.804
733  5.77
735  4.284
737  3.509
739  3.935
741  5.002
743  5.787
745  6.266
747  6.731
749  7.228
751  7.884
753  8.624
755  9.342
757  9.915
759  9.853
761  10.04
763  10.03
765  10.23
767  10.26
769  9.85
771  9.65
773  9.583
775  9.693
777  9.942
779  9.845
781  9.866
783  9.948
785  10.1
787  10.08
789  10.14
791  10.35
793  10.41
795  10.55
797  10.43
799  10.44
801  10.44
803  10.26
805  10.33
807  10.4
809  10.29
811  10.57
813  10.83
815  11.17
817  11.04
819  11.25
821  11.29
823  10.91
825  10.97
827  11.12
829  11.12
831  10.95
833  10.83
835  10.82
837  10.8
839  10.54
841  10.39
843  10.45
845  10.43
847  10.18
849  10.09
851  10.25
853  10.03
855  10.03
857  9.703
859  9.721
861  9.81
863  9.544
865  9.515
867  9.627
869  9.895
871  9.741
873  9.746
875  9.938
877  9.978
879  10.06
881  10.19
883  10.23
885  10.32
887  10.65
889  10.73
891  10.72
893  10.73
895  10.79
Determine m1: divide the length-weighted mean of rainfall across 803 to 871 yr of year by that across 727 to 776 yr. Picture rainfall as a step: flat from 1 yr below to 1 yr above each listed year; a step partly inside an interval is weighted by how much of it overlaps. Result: 1.34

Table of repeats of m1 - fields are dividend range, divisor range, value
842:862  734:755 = 1.65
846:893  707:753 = 1.60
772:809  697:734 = 1.44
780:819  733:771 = 1.35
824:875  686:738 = 1.43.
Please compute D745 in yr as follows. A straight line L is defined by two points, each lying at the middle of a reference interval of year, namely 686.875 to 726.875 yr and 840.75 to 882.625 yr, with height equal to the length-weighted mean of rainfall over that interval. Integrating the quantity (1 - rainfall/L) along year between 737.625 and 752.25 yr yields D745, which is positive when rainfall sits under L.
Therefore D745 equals 3.7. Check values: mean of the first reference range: 7.55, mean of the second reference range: 9.96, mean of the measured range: 6.09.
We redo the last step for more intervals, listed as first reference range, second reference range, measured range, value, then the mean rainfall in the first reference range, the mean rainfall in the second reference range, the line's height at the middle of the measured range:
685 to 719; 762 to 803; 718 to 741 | 7.75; 7.89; 10.1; 8.64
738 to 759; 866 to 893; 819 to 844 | -4.94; 7.2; 10.2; 9.08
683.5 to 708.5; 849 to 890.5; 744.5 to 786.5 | -1.24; 8.42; 10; 9.05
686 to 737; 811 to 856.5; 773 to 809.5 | -2.67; 7.23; 10.7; 9.49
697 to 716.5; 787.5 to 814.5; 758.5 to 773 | -0.90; 7.64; 10.4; 9.39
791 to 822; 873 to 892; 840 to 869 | 1.21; 10.6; 10.3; 10.4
